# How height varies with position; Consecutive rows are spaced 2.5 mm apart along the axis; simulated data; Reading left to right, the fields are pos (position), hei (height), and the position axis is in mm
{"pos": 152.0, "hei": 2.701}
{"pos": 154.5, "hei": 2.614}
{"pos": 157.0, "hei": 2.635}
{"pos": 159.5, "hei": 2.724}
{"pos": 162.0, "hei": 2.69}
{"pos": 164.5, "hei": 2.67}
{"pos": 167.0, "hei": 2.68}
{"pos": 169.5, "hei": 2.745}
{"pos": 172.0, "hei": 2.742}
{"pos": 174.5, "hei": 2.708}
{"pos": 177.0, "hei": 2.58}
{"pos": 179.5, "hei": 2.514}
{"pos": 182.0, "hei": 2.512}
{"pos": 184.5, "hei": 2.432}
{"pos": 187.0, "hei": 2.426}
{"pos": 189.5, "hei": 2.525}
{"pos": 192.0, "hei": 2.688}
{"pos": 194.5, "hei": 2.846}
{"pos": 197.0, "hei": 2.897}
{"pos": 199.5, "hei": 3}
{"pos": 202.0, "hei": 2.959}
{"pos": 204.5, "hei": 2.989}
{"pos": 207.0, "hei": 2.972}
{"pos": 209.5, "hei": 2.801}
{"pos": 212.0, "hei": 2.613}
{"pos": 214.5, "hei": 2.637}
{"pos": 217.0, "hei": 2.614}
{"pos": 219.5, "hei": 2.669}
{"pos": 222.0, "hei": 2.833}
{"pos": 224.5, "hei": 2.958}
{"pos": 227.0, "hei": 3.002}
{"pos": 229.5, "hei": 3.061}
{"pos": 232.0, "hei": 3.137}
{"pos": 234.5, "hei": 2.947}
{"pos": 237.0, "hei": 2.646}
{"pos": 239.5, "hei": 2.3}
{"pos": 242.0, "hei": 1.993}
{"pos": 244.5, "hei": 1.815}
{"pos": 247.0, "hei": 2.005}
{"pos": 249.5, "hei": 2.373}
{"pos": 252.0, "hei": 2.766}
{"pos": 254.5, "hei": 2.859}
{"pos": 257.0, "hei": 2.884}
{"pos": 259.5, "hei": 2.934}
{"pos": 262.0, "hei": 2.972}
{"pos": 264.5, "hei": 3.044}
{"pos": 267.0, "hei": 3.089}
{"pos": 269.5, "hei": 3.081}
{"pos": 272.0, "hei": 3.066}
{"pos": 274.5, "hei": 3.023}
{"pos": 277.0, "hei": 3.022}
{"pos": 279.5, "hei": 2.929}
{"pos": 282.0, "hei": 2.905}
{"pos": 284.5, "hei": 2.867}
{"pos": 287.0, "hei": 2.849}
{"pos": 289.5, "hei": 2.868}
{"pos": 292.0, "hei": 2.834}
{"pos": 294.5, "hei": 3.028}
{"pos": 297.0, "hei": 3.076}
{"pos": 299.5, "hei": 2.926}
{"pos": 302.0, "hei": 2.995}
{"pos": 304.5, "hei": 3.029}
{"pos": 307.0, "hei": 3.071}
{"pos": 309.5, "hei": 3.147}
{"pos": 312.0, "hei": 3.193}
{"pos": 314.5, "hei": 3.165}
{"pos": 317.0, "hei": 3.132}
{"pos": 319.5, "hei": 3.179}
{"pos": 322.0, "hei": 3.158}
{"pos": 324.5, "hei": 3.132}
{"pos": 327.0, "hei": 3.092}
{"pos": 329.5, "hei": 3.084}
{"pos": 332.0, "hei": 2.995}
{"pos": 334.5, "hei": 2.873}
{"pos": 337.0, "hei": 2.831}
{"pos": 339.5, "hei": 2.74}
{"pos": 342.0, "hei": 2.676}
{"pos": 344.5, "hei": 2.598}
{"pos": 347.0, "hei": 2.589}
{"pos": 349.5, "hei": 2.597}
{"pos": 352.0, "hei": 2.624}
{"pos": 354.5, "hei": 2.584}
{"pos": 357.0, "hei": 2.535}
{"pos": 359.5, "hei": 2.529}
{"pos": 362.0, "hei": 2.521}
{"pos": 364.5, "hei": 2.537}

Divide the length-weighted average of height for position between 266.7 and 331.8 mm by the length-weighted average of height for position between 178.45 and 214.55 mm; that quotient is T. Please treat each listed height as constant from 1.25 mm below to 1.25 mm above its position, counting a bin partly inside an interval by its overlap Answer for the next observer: 1.11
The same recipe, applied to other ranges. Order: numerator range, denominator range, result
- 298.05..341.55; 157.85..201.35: 1.14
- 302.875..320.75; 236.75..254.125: 1.37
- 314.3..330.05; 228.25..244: 1.19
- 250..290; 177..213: 1.08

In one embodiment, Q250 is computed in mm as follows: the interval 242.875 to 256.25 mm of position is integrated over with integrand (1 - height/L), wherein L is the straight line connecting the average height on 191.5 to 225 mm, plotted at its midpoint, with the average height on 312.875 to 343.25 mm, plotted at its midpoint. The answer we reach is 2.4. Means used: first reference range 2.82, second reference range 3.01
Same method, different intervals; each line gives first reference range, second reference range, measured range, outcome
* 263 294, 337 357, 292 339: -4.4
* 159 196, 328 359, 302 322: -3.1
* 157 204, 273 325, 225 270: 2.6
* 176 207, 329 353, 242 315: -3.7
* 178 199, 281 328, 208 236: -1.0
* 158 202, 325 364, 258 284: -2.8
